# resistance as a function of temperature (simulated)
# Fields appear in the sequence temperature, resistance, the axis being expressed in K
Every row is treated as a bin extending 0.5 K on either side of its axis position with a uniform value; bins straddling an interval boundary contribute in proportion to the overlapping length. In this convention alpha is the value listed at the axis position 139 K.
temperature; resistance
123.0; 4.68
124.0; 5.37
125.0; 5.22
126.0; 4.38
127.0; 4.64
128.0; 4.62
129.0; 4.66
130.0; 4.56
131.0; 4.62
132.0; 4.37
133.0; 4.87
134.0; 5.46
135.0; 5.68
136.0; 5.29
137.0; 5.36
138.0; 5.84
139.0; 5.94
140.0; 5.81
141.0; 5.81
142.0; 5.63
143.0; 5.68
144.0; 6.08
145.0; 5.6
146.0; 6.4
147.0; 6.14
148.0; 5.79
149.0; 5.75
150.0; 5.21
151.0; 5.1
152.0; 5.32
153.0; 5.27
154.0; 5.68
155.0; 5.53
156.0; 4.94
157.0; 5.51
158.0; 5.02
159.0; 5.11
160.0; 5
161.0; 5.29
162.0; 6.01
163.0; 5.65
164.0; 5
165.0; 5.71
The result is 5.94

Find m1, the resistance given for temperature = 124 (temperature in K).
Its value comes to 5.37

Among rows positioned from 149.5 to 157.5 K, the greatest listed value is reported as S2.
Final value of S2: 5.68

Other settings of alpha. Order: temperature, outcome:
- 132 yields 4.37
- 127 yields 4.64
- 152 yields 5.32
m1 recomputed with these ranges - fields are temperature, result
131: 4.62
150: 5.21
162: 6.01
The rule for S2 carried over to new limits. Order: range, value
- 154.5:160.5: 5.53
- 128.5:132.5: 4.66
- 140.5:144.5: 6.08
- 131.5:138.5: 5.84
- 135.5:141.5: 5.94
